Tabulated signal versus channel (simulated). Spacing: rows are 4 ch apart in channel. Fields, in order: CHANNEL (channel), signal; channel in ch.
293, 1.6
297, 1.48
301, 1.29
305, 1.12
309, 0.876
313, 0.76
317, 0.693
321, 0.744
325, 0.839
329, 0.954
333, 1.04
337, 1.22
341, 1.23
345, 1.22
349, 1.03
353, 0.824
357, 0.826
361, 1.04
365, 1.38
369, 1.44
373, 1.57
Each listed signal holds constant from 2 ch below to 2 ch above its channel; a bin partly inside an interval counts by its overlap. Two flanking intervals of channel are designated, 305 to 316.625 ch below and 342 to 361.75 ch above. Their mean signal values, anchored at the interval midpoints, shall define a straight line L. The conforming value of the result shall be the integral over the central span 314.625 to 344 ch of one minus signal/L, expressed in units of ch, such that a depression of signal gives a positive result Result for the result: -1.4 ch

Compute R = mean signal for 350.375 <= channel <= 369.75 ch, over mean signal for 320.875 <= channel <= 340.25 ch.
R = 1.08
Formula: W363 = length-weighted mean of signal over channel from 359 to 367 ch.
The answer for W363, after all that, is 1.21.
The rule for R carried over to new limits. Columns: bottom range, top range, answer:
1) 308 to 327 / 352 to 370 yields 1.41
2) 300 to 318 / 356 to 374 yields 1.33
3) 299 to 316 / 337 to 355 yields 1.10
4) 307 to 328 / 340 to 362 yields 1.29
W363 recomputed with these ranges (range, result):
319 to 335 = 0.894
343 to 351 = 1.12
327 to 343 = 1.11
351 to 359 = 0.825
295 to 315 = 1.11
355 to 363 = 0.933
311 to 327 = 0.759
